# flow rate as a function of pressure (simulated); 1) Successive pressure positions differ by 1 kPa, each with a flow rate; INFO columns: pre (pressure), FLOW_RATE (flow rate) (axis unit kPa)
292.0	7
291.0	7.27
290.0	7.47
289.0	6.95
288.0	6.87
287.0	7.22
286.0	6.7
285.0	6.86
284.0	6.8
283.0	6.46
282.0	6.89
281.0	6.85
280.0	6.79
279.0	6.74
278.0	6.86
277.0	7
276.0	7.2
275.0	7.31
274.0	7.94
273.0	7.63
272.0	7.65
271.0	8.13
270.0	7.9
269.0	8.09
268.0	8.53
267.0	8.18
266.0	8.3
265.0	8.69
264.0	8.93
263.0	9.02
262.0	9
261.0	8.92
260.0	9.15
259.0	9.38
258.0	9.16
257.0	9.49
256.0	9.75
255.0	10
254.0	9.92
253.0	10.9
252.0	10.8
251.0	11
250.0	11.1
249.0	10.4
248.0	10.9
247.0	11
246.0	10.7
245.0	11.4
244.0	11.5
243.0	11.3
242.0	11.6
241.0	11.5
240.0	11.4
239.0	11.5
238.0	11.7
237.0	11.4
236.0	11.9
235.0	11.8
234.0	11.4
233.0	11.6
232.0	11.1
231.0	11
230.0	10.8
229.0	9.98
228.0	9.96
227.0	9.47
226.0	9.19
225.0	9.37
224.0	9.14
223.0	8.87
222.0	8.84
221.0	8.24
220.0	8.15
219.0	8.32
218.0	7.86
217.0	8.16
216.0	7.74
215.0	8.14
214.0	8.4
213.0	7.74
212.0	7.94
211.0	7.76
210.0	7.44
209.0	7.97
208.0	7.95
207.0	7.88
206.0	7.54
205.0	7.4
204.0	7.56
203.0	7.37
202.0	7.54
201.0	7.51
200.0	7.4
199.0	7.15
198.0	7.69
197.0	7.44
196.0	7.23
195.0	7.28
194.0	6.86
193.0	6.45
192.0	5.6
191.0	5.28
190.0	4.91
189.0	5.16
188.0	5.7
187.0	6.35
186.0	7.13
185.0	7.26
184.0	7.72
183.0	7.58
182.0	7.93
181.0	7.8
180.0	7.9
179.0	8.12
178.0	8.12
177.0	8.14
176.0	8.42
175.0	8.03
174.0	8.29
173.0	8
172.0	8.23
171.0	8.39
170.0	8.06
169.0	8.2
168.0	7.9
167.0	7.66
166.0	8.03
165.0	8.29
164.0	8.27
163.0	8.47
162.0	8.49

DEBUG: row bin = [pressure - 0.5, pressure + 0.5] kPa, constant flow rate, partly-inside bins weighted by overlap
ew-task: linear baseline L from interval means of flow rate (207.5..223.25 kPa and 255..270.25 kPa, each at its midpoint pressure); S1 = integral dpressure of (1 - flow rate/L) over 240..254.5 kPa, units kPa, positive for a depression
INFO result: -4.0 kPa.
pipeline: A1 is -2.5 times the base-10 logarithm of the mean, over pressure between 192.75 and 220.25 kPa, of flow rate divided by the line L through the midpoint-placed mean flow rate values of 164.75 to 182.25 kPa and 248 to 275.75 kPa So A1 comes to 0.11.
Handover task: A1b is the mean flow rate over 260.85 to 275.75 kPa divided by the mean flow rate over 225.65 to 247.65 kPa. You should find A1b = 0.75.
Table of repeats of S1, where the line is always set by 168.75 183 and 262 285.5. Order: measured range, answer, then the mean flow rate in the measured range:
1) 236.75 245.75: -4.2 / 11.5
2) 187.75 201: 2.4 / 6.53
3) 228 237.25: -3.9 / 11.1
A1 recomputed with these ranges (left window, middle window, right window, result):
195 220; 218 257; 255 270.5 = -0.244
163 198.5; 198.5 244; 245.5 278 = -0.115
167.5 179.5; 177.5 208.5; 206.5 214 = 0.125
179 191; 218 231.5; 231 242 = 0.131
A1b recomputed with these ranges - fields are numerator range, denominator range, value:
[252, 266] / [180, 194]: 1.43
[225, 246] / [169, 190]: 1.46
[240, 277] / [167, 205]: 1.29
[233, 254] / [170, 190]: 1.49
